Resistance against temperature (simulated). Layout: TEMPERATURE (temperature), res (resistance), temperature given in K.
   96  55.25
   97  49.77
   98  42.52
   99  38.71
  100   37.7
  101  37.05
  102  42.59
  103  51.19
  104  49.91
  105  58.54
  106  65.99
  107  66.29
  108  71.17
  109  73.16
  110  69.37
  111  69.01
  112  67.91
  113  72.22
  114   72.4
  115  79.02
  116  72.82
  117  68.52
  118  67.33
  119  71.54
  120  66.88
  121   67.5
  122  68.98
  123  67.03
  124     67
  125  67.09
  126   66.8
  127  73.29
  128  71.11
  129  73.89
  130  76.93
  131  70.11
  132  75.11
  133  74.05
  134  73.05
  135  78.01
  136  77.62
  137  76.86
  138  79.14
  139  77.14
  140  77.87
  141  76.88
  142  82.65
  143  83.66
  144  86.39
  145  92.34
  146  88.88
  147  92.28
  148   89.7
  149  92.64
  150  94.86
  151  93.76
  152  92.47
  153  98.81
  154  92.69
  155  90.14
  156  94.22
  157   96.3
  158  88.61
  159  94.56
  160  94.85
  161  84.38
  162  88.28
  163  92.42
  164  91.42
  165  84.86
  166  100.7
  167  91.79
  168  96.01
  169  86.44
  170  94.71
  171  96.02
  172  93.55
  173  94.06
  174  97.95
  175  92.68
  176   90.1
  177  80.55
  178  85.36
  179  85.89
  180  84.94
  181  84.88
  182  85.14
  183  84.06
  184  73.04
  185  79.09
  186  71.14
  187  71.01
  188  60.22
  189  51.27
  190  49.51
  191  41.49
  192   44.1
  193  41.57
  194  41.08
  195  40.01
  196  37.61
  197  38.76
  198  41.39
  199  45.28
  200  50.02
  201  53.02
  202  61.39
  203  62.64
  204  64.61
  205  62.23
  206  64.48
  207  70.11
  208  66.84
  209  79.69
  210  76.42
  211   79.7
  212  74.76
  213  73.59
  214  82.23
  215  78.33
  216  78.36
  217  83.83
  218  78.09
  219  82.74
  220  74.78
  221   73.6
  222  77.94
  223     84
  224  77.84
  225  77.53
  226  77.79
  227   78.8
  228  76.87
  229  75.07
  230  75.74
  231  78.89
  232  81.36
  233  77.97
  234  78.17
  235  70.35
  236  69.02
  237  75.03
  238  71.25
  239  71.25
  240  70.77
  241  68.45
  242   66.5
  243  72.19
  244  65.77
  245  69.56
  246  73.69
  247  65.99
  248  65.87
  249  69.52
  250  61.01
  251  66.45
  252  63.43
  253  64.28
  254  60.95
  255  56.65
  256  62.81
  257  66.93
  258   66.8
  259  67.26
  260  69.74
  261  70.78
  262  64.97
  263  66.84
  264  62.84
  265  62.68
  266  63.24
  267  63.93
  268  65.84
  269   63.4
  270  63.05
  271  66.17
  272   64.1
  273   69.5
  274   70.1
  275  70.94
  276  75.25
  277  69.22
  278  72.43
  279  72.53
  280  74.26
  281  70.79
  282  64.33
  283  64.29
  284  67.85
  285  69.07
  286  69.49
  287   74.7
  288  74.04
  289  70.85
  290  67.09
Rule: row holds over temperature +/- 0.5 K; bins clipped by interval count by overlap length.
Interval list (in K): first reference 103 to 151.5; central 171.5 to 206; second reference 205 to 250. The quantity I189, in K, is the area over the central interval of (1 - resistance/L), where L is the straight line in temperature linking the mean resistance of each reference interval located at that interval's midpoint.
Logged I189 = 4.0 K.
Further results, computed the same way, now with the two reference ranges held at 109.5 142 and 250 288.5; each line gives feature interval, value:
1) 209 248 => -3.8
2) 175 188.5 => -1.9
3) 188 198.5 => 4.0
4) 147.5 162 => -4.3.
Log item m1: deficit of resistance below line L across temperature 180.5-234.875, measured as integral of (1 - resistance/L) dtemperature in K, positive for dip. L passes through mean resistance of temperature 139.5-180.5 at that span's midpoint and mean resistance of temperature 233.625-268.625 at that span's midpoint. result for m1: 6.7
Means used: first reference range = 90.4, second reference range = 67.1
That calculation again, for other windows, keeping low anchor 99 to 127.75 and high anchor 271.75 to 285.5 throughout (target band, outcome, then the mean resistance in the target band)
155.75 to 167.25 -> -4.55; 91.8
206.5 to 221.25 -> -2.05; 76.9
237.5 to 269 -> 1.15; 66.3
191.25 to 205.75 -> 3.91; 49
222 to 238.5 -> -2.07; 76.6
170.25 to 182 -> -4.12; 89.6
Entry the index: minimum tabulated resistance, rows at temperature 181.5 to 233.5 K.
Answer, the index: 37.61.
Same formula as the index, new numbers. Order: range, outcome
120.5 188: 60.22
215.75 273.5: 56.65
